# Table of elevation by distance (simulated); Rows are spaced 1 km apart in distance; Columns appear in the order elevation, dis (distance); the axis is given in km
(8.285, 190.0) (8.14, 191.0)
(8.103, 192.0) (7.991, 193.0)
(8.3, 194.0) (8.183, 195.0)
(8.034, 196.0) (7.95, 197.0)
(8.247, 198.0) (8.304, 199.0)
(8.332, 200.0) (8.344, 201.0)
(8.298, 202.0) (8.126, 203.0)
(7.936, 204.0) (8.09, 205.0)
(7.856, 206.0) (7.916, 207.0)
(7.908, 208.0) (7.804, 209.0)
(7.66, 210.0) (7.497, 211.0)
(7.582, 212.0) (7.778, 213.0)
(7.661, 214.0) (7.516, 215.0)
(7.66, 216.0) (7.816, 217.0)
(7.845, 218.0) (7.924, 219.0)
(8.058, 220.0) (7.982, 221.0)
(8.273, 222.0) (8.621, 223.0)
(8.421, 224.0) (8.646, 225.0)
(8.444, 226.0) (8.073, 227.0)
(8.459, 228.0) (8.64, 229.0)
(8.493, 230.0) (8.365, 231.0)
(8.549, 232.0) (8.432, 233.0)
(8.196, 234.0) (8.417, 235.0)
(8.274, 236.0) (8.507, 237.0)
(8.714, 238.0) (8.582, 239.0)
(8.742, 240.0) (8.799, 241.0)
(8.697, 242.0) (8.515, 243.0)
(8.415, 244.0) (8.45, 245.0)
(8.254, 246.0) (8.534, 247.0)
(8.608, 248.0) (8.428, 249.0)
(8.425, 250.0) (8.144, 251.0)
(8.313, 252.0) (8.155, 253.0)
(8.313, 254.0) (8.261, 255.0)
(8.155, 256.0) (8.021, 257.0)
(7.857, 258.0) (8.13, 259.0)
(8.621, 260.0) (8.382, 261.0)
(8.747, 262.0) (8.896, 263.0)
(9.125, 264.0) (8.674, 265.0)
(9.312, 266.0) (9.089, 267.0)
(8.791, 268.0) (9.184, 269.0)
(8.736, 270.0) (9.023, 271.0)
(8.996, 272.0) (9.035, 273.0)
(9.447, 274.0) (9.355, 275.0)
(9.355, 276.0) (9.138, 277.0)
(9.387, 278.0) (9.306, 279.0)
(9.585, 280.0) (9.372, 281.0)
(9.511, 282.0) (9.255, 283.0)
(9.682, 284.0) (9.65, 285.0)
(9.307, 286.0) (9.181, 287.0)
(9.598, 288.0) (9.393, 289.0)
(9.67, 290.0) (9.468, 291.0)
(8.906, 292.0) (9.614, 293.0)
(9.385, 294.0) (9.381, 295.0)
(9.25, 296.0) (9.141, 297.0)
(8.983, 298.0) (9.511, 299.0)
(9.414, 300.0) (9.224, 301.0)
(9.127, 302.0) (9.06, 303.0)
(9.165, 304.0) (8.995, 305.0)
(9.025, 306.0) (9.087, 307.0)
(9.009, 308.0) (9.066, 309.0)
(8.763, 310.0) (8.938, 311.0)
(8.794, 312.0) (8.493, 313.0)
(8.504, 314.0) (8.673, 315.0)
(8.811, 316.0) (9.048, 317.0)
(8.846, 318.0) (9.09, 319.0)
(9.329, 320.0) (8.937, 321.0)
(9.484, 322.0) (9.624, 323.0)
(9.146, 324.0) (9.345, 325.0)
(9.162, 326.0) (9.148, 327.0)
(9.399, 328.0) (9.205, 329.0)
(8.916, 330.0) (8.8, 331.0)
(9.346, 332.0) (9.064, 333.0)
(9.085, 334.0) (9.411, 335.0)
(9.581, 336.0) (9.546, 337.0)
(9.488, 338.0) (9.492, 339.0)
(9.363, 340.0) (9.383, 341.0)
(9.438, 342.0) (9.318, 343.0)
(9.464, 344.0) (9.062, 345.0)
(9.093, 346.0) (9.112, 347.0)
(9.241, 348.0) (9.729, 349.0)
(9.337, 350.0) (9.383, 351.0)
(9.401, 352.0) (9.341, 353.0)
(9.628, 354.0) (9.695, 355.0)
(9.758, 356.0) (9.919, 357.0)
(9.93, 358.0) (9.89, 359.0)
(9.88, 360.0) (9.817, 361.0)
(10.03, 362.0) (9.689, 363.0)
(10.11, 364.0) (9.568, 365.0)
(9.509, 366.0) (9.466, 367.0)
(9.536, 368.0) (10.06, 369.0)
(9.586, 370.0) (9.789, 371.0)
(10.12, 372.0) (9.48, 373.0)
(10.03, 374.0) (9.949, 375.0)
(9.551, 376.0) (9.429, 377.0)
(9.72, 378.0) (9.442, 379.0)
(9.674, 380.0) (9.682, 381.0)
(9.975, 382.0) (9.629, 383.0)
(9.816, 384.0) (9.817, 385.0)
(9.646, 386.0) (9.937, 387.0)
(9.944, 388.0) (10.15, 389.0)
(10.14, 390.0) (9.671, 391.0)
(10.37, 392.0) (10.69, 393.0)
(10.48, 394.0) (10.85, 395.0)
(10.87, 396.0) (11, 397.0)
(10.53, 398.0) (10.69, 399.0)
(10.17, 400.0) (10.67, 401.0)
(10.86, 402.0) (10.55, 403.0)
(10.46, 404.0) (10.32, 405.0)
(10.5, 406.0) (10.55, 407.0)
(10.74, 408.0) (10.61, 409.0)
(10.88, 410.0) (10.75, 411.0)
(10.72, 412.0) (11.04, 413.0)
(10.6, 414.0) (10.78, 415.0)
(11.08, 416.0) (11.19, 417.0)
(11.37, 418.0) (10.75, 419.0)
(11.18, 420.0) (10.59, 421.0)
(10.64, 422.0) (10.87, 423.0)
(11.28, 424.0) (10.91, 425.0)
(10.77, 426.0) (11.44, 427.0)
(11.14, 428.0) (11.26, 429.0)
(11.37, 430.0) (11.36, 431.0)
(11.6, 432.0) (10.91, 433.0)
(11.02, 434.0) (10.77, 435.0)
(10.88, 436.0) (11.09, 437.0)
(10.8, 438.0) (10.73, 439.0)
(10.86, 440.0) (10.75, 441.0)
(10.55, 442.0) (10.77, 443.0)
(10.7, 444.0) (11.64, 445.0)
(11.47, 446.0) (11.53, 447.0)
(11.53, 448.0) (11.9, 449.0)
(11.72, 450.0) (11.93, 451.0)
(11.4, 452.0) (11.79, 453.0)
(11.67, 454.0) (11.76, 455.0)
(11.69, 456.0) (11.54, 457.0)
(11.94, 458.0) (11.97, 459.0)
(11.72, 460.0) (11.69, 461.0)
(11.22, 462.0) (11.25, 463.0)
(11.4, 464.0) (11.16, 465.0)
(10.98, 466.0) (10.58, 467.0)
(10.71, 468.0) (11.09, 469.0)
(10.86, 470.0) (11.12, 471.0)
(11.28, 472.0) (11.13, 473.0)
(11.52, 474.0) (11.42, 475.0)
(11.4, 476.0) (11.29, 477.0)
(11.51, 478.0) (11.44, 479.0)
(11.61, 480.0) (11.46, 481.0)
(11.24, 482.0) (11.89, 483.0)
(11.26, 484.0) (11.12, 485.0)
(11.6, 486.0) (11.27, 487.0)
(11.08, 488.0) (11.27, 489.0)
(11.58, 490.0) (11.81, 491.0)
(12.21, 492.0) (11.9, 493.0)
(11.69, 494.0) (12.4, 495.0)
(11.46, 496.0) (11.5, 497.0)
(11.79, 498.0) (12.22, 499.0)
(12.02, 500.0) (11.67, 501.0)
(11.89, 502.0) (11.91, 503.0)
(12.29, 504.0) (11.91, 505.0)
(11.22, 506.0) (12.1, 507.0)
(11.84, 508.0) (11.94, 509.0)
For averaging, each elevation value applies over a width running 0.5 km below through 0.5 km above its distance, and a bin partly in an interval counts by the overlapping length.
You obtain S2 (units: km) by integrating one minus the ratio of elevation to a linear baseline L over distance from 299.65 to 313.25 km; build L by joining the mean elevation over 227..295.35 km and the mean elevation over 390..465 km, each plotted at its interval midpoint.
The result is 0.6 km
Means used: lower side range 8.82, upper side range 11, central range 9.02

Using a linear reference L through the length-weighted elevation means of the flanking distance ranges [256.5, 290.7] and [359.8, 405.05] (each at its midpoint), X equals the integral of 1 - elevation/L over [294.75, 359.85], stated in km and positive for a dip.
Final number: 2.12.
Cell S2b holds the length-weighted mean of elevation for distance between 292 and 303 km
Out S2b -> 9.27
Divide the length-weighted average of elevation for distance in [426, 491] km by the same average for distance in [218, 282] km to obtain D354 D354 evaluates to 1.31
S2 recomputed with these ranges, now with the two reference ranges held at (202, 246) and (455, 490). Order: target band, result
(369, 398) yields 0.7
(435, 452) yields -0.3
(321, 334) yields 0.4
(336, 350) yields 0.5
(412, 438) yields -0.7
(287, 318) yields 0.3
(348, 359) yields 0.3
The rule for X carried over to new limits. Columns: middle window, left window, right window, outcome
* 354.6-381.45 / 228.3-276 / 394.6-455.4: 1.20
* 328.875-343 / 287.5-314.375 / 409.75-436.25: 0.56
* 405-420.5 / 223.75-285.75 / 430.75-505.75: -0.16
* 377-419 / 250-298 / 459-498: 0.28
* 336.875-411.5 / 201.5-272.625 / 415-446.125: 2.36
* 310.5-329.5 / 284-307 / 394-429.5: 1.12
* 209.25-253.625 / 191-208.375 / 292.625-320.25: 0.72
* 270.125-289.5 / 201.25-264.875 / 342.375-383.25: -1.29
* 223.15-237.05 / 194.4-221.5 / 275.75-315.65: -0.28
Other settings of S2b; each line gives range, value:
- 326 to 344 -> 9.29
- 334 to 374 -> 9.58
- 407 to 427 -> 10.9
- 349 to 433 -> 10.3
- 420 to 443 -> 11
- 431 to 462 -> 11.3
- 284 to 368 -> 9.31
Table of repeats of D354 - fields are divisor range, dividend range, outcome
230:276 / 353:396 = 1.15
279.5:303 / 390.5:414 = 1.13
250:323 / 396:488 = 1.24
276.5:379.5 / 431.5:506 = 1.22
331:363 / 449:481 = 1.20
